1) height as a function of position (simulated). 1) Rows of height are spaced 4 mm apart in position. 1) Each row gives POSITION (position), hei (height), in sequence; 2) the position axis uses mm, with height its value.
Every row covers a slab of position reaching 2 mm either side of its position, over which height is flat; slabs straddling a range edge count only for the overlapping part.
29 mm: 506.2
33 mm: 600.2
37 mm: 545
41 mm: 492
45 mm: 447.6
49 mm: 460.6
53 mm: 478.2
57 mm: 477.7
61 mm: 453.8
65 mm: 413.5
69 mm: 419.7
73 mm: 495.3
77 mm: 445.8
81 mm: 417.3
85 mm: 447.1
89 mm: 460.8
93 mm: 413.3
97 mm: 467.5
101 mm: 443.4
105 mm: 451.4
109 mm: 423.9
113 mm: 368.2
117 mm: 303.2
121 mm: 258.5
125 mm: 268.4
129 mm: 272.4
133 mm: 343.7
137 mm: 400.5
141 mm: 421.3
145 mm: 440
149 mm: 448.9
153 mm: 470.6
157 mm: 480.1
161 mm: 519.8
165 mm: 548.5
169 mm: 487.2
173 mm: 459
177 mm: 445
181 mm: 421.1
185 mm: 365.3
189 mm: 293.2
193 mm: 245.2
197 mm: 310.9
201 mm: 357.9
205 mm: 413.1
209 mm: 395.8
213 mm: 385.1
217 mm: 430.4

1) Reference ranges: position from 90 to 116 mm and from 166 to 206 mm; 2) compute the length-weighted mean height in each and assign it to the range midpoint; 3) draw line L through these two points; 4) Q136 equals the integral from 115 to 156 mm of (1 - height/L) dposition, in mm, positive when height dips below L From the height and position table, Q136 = 4.2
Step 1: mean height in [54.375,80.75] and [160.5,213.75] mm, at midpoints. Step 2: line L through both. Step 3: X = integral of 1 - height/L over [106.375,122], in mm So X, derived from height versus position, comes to 3.0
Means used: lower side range 449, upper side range 401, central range 348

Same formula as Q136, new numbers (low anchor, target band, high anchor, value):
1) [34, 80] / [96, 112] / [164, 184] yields 0.9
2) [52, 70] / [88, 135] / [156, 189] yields 8.4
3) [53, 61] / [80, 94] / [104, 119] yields -0.5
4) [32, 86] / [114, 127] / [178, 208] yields 4.1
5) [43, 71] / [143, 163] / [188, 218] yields -4.4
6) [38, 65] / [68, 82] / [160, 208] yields 0.2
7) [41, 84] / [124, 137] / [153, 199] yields 3.6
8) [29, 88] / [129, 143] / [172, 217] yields 1.5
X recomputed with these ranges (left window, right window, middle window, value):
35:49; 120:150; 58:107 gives -1.6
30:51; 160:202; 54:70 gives 1.6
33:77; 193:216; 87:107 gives -0.2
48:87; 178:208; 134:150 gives -1.3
